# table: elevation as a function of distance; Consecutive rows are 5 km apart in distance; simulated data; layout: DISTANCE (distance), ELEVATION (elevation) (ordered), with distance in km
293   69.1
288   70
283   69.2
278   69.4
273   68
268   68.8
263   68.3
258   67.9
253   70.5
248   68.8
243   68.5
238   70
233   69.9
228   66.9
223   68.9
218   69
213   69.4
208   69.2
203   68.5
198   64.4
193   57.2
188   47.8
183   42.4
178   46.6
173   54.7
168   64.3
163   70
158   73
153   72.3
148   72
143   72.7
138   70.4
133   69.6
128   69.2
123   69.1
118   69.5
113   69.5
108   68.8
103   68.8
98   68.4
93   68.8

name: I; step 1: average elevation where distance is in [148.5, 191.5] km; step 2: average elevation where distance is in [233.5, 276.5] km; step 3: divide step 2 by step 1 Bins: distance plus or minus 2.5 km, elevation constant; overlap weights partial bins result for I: 1.16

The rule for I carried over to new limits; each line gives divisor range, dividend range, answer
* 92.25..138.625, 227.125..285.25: 1.00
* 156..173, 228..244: 1.03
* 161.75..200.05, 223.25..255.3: 1.25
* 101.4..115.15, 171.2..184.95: 0.69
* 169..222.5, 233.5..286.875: 1.16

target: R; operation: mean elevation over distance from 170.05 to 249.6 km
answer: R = 62.6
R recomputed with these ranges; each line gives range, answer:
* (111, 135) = 69.4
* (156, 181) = 61.1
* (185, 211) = 61.2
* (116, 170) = 70.3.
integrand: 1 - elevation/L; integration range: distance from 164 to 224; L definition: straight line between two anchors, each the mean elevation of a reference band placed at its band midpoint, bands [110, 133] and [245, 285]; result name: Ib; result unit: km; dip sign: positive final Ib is 7.7 km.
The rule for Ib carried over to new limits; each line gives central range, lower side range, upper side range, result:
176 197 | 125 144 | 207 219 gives 6.00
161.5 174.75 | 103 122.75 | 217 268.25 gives 1.17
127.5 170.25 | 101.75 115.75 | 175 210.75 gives -4.99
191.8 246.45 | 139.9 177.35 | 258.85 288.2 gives 0.34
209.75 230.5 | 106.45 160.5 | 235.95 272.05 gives 0.24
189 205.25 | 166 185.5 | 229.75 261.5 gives -1.35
